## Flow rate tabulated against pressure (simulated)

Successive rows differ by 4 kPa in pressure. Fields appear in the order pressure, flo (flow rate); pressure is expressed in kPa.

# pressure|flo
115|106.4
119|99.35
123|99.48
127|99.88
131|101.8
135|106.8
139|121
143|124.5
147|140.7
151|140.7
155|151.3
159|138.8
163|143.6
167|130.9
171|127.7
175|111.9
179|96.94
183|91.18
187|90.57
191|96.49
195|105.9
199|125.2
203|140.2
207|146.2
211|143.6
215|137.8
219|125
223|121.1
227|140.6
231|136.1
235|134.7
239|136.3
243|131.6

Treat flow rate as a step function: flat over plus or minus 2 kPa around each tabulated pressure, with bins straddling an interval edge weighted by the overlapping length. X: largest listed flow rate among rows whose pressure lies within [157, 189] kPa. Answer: 143.6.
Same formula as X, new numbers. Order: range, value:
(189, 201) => 125.2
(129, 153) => 140.7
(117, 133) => 101.8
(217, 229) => 140.6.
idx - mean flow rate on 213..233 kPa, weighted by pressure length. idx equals 132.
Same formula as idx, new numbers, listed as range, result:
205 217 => 143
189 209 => 123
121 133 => 100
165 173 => 129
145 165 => 143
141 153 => 135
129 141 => 110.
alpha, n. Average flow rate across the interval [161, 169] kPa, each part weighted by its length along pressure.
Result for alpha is 137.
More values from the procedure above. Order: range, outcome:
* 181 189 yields 90.9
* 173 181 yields 104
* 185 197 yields 97.7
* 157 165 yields 141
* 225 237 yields 137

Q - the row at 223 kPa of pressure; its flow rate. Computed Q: 121.1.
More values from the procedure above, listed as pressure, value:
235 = 134.7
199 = 125.2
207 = 146.2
